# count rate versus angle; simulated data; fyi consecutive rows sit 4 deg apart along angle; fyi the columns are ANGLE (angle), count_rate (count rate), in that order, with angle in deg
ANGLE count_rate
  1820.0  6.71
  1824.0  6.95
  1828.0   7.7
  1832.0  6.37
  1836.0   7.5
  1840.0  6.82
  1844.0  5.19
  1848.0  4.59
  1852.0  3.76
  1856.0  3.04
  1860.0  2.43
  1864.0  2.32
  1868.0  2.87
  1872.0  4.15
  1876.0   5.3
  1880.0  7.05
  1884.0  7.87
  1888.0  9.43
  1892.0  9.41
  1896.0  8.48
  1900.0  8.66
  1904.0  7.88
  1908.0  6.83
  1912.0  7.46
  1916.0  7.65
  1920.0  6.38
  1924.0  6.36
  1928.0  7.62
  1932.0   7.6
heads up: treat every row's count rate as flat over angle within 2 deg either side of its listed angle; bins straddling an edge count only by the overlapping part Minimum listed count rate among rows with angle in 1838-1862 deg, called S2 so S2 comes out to 2.43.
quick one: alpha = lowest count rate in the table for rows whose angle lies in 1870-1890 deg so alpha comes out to 4.15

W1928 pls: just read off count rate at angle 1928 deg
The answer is 7.62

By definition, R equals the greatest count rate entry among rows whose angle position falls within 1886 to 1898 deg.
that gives 9.43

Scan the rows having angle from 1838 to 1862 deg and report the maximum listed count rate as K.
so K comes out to 6.82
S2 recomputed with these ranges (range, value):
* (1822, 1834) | 6.37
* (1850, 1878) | 2.32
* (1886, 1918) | 6.83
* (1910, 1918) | 7.46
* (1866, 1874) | 2.87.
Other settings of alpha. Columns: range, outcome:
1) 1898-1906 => 7.88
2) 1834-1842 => 6.82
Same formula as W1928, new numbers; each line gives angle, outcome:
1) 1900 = 8.66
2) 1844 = 5.19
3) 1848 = 4.59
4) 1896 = 8.48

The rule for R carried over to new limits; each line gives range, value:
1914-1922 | 7.65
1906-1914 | 7.46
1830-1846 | 7.5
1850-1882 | 7.05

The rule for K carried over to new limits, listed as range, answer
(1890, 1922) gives 9.41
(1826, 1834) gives 7.7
